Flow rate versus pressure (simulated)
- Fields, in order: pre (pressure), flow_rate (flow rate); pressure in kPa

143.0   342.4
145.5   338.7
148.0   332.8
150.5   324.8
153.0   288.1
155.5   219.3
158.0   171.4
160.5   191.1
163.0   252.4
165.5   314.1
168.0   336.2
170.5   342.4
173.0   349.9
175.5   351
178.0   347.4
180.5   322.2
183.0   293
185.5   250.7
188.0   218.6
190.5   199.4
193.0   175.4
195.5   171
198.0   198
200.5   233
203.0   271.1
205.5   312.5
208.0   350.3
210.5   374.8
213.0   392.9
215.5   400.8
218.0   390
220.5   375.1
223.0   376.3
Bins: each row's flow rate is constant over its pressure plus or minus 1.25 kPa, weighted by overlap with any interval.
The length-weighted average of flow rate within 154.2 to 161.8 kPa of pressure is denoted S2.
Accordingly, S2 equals 195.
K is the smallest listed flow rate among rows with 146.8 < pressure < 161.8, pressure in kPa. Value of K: 171.4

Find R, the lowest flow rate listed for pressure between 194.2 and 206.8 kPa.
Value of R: 171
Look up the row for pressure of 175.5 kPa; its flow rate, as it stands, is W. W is 351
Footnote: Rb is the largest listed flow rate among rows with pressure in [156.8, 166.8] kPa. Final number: 314.1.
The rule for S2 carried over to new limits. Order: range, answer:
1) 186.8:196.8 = 191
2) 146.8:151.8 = 328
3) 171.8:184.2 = 333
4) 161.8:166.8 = 284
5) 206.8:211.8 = 363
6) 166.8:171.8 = 339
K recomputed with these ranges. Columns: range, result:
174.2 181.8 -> 322.2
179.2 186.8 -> 250.7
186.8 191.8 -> 199.4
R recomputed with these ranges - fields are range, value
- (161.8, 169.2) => 252.4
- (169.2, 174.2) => 342.4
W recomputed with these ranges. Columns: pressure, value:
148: 332.8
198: 198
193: 175.4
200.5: 233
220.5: 375.1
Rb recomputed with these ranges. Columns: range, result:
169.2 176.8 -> 351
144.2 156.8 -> 338.7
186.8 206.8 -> 312.5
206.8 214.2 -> 392.9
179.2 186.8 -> 322.2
